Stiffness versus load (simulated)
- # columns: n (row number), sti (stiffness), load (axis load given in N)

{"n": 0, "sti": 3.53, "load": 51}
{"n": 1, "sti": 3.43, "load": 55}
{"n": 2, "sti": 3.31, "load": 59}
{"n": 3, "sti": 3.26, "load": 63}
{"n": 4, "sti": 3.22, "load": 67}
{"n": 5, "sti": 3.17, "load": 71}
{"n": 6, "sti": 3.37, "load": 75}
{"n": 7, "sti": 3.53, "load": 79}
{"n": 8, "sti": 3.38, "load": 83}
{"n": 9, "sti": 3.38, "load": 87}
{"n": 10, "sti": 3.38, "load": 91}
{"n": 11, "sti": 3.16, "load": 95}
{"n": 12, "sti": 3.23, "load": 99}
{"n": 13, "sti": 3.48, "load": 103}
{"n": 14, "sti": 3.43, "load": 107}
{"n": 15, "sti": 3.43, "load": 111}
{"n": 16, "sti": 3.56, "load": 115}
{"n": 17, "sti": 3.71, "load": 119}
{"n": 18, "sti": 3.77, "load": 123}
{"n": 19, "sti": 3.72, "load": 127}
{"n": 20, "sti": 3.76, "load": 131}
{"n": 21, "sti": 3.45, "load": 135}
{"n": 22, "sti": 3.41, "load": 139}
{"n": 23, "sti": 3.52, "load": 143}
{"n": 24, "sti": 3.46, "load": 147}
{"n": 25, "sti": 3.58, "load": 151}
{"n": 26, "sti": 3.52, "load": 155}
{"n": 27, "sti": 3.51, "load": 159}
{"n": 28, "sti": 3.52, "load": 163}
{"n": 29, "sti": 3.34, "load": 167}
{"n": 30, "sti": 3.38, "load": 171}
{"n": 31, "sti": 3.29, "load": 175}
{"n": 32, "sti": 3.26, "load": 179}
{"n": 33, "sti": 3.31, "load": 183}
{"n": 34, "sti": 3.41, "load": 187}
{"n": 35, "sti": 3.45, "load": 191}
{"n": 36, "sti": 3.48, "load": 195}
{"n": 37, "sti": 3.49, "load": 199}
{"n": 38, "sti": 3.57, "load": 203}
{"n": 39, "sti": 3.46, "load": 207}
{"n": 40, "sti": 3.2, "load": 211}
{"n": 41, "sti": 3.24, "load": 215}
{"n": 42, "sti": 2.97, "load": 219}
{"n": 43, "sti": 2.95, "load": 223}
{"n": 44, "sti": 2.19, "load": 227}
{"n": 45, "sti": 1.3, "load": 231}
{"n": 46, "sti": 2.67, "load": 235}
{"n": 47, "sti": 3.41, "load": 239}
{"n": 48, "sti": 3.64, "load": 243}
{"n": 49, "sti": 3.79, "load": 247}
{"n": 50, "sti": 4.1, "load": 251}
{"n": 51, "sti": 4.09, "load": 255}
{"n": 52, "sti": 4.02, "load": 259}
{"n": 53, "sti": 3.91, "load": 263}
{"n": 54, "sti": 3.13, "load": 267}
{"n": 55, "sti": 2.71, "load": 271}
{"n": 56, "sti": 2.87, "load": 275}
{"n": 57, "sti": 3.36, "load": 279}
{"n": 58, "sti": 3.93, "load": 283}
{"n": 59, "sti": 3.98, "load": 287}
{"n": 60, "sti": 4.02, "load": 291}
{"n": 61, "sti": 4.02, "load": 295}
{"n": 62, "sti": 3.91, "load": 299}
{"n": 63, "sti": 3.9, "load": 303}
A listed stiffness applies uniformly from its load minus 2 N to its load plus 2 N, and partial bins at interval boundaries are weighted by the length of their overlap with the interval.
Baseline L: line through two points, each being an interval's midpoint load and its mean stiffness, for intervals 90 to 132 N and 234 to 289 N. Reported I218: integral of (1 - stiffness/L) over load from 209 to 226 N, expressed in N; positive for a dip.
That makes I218 2.4 N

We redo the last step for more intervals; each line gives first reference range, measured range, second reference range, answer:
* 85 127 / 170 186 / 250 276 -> 0.9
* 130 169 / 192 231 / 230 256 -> 3.5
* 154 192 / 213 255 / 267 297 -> 4.8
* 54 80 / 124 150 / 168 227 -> -2.1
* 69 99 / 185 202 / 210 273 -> -1.1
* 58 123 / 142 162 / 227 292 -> -0.8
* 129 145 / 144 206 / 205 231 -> -4.3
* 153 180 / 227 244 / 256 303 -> 4.4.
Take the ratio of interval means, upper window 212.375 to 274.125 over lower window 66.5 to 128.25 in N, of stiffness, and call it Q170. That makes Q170 0.9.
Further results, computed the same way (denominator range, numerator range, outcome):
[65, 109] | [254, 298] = 1.09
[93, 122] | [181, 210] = 1.00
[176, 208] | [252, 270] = 1.09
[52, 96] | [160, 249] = 0.96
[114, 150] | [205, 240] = 0.78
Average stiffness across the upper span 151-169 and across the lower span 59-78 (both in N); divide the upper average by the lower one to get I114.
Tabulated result 1.1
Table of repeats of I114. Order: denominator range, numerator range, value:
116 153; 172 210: 0.95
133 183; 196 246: 0.88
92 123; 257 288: 1.01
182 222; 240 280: 1.06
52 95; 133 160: 1.05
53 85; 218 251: 0.88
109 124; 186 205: 0.97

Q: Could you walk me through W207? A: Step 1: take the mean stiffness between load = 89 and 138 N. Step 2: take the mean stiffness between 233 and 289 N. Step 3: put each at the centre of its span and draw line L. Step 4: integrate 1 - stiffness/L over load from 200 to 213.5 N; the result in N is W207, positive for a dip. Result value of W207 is 0.46 N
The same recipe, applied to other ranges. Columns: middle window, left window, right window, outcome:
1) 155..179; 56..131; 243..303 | 0.9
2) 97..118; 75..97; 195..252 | -0.7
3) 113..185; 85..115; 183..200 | -2.1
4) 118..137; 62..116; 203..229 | -2.4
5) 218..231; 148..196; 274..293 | 3.9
